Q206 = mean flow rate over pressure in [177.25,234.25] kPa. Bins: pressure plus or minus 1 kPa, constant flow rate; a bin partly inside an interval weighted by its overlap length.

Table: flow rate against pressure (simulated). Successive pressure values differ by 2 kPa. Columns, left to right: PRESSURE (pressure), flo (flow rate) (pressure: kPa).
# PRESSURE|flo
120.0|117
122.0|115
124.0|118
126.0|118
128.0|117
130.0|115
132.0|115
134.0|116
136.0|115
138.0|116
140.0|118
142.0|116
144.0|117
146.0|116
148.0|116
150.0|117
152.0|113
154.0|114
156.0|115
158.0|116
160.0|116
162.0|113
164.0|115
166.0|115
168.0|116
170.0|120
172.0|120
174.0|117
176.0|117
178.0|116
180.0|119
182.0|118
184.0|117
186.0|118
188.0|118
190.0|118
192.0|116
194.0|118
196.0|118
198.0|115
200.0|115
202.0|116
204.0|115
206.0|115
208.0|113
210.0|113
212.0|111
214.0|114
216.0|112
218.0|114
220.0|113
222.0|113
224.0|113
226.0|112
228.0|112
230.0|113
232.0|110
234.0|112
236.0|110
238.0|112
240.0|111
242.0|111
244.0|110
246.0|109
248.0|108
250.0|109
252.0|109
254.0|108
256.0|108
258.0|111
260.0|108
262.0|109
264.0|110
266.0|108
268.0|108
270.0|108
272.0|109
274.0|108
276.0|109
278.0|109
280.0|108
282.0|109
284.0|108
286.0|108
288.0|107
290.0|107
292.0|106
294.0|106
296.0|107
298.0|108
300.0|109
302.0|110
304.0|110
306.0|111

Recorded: 115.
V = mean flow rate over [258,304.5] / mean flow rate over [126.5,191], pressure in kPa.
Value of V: 0.93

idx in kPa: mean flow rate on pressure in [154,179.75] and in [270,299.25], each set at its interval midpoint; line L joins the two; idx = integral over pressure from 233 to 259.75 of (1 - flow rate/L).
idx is 0.2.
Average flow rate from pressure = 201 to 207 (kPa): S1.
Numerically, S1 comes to 115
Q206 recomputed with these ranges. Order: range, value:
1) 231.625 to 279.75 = 109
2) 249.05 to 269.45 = 109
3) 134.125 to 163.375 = 116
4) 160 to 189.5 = 117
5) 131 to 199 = 116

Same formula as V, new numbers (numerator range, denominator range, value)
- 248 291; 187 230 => 0.95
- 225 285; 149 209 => 0.94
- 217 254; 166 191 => 0.94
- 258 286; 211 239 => 0.97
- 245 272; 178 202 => 0.93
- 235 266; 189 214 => 0.95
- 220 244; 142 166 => 0.97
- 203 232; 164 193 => 0.96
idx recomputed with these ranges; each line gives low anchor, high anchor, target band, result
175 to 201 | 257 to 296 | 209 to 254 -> 0.6 kPa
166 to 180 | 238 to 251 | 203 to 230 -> 0.0 kPa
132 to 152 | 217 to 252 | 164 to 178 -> -0.3 kPa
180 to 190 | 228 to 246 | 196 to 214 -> 0.1 kPa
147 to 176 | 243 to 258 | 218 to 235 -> -0.2 kPa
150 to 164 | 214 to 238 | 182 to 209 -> -0.7 kPa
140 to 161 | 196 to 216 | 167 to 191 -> -0.6 kPa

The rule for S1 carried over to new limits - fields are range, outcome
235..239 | 111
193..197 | 118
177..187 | 118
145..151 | 116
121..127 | 117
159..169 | 115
